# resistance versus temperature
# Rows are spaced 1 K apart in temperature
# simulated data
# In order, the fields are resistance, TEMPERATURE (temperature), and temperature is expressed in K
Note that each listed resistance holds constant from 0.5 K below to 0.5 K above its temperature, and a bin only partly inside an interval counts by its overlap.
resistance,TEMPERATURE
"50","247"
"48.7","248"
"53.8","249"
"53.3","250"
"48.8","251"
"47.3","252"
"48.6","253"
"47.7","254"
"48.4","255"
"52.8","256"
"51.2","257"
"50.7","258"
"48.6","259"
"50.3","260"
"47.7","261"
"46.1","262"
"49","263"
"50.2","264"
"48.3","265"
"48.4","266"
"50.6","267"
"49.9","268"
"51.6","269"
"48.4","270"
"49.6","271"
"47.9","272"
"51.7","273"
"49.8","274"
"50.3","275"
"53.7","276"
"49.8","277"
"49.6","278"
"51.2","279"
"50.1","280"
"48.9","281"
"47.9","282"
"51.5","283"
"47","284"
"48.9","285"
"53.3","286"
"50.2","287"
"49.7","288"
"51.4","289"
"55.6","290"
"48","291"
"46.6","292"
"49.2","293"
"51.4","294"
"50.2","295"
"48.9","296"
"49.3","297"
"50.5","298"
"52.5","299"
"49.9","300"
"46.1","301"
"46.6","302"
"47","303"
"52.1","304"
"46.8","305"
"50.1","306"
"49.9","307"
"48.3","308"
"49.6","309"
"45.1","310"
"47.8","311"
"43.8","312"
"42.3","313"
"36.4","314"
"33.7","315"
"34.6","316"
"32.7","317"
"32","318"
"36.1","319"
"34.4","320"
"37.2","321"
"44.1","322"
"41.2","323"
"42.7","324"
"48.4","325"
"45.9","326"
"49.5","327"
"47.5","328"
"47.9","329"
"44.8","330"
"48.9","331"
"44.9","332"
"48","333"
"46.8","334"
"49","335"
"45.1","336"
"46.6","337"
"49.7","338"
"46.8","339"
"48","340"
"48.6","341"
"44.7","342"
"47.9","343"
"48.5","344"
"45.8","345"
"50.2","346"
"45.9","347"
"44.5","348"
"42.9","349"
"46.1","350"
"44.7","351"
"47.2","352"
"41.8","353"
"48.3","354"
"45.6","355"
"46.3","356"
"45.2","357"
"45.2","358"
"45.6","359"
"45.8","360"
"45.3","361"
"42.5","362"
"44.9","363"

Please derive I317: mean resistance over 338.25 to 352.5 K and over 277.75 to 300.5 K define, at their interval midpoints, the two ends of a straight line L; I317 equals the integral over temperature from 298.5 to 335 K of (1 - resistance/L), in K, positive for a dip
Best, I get 3.0 K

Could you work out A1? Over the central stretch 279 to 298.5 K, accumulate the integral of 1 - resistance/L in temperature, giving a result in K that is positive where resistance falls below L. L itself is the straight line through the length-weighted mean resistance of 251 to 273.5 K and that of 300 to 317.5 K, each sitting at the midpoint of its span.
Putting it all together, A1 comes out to -1.4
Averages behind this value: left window 49.3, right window 44.4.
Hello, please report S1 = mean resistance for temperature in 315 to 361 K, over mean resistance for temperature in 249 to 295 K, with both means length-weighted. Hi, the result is 0.90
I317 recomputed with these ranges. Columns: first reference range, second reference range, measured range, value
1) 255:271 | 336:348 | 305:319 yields 1.8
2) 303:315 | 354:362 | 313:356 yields 1.5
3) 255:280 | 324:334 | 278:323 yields 1.9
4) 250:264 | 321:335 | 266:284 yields -0.6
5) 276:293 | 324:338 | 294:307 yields -0.1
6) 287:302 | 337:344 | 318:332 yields 1.4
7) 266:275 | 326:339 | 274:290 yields -0.3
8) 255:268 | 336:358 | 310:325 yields 2.7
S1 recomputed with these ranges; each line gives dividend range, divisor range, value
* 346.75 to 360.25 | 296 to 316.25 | 0.98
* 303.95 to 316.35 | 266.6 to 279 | 0.89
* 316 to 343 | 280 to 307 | 0.89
